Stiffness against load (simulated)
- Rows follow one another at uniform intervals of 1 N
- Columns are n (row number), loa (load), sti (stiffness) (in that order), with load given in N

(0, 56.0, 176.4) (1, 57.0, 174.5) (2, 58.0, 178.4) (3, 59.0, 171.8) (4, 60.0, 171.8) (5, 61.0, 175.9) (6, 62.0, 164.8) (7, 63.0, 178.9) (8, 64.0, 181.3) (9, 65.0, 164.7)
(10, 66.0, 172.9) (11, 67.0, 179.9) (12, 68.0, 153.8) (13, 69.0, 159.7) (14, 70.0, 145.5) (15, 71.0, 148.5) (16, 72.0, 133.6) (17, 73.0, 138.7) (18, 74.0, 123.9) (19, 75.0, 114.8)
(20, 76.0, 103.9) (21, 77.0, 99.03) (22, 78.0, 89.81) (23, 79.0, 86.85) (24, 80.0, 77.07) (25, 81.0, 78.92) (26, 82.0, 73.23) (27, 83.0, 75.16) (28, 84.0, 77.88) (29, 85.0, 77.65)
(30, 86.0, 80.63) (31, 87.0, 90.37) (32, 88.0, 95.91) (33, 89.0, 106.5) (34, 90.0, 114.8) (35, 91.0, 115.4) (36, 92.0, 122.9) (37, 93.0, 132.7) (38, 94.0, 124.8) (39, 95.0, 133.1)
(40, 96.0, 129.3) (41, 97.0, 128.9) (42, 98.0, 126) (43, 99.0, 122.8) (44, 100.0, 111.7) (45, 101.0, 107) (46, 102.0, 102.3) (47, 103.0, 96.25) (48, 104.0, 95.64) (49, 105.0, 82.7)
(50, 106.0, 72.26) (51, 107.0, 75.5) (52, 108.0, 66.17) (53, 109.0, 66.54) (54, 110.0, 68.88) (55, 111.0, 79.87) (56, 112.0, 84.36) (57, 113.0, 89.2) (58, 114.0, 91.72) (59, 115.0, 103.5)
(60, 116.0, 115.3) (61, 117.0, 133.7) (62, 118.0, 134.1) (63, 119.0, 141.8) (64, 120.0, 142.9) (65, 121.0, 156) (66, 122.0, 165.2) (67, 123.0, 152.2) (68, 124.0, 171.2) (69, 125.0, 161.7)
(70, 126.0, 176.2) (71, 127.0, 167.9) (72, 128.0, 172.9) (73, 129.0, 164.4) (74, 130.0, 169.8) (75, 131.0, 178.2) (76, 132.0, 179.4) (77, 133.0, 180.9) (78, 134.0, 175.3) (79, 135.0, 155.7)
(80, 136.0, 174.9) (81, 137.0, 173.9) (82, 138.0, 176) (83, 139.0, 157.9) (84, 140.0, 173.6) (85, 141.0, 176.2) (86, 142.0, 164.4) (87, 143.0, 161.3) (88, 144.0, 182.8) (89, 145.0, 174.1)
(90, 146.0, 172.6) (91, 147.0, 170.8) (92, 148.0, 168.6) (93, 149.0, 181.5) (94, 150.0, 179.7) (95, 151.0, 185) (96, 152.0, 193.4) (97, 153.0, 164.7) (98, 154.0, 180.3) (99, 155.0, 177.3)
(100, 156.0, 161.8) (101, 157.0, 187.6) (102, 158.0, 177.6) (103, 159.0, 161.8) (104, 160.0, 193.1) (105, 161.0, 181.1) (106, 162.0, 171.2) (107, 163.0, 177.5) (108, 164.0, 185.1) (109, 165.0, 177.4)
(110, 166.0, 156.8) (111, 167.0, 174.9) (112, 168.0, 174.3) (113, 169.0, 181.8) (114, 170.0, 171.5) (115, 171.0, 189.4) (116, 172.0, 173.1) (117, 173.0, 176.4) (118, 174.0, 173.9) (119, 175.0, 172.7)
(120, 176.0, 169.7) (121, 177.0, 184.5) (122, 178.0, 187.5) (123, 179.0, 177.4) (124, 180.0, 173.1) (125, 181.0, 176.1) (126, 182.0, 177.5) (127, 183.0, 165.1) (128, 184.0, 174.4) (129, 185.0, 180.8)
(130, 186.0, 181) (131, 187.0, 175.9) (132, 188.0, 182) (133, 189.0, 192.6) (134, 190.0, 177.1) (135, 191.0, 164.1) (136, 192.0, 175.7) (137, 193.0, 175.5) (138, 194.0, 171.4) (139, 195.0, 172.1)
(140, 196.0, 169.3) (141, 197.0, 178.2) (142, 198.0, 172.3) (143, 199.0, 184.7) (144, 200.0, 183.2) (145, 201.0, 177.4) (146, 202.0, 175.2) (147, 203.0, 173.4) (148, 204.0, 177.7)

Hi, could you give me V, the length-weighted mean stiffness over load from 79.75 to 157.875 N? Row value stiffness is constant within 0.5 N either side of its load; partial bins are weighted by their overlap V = 135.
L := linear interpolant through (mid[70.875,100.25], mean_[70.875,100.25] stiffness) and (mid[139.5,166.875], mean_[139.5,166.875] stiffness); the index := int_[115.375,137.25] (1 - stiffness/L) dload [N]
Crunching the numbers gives -1.8 N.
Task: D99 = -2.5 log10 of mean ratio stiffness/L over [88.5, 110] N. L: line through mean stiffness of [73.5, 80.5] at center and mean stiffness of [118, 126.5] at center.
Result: 0.19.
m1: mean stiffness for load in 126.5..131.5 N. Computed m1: 171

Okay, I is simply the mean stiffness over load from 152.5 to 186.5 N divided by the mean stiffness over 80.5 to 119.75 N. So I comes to 1.75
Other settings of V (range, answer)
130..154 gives 174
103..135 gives 129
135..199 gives 175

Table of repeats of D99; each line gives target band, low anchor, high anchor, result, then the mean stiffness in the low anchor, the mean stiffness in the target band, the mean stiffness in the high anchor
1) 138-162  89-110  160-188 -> -0.14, 105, 175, 177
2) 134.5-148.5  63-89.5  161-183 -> -0.08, 118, 170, 176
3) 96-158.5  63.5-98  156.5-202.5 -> 0.02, 119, 145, 177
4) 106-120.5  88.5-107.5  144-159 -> 0.30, 111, 98.6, 176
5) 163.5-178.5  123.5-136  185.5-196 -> -0.01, 171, 177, 176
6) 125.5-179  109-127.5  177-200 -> -0.16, 128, 175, 177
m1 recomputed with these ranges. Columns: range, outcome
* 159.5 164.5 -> 182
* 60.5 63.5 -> 173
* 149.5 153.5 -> 181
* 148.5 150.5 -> 181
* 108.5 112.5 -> 74.9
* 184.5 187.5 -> 179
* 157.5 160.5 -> 178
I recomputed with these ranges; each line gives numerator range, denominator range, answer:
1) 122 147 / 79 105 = 1.65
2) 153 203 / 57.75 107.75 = 1.46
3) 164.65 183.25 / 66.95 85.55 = 1.58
